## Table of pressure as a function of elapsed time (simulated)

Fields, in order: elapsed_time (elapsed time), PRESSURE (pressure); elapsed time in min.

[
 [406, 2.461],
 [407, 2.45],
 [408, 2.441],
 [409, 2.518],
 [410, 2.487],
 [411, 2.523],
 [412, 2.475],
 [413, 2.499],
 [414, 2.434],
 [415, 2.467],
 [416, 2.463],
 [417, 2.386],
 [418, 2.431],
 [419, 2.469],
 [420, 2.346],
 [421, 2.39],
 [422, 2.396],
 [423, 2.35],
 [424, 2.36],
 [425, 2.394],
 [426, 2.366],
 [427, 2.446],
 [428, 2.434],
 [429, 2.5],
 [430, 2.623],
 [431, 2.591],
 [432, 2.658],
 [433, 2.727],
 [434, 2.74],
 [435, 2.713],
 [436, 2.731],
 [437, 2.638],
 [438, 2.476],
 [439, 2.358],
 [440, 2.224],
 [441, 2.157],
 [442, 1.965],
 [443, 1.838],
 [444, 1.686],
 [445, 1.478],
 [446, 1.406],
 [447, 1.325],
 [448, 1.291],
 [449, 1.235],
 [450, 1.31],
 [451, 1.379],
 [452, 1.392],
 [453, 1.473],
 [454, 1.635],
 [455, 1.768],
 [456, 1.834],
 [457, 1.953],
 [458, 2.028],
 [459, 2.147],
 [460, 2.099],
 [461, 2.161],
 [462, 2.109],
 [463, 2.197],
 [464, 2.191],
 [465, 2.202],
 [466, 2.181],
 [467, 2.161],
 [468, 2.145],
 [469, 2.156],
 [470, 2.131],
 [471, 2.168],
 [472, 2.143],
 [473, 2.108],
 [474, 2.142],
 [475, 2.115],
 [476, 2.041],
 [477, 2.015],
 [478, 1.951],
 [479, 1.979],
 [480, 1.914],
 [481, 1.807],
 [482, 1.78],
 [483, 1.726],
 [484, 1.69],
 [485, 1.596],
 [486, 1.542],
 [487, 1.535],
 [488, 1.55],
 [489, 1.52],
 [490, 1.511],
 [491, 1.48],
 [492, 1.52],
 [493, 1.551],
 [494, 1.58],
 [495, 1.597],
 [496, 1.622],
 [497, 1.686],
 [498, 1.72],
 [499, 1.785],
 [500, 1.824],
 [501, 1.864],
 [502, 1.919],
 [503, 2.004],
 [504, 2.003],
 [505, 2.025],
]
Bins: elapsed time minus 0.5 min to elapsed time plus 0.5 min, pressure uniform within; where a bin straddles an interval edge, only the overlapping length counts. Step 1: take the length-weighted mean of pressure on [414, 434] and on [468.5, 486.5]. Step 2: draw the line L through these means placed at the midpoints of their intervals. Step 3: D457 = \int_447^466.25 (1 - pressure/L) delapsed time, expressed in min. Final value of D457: 3.02 min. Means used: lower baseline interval 2.47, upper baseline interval 1.94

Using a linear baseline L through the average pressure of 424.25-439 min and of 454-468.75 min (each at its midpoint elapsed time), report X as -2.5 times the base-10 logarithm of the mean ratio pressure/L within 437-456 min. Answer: 0.330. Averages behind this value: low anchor 2.56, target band 1.72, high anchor 2.07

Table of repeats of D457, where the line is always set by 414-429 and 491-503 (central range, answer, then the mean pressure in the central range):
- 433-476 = 2.0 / 2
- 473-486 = -0.2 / 1.89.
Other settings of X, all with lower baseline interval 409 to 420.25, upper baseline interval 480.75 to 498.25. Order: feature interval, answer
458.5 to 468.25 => -0.14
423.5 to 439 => -0.13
